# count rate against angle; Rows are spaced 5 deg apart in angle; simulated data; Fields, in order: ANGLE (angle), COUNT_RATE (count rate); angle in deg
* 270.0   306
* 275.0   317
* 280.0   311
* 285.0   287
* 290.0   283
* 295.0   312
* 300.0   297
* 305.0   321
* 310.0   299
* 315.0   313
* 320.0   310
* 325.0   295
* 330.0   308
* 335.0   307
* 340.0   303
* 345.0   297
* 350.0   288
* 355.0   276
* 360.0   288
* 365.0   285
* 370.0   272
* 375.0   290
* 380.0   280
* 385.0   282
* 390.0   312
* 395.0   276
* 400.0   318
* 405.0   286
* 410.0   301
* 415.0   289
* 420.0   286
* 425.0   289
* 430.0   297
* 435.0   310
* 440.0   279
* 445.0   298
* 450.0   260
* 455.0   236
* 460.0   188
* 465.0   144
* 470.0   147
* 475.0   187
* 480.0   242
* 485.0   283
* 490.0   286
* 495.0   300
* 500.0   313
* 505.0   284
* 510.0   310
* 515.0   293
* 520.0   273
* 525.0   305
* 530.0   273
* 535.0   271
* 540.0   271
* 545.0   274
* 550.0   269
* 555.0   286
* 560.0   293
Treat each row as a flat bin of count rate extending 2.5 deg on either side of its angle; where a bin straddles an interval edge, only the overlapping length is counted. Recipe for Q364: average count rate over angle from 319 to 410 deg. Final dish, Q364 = 293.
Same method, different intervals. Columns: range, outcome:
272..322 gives 305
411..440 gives 293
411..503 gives 258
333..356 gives 295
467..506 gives 253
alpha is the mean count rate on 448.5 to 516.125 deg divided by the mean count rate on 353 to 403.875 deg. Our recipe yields 0.86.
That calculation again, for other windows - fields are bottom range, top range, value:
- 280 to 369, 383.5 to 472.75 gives 0.89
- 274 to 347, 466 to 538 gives 0.88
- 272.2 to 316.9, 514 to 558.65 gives 0.92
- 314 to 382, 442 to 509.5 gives 0.84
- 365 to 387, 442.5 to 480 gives 0.75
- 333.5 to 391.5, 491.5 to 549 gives 0.99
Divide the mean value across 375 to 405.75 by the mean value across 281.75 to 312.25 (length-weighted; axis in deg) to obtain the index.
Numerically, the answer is 0.97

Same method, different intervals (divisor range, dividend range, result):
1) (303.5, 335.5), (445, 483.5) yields 0.68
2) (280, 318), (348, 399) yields 0.95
